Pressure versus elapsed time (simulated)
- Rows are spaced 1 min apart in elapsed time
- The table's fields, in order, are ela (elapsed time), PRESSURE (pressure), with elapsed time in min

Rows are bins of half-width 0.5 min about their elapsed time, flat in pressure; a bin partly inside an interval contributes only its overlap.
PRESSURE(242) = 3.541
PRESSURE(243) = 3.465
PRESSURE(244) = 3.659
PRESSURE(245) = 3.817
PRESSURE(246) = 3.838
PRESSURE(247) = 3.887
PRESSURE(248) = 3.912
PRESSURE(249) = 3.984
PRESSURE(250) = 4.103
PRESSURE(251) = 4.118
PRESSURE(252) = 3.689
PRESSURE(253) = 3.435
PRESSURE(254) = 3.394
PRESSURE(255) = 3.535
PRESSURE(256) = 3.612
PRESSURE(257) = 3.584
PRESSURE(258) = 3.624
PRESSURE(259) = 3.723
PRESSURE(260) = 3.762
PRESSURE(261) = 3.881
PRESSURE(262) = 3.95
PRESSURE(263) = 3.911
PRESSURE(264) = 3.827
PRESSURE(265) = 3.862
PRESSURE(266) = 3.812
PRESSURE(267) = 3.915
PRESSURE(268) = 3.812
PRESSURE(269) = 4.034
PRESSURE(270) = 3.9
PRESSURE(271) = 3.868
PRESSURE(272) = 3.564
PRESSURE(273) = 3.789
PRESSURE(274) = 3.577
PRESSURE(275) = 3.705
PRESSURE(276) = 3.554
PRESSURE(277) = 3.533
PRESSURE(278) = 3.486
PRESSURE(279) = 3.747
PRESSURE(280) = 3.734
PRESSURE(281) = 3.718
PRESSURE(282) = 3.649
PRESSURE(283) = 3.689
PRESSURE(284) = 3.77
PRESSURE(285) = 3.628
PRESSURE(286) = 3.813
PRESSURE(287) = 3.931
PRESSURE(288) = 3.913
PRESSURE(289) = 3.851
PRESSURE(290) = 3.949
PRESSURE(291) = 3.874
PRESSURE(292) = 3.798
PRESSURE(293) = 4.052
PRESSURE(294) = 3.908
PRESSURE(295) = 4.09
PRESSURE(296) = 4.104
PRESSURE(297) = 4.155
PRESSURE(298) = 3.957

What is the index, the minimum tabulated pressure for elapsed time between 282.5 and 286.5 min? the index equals 3.628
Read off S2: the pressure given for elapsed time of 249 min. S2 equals 3.984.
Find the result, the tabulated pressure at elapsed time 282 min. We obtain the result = 3.649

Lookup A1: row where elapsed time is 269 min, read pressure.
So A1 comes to 4.034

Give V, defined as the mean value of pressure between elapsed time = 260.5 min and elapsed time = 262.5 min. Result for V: 3.92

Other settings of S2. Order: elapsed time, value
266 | 3.812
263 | 3.911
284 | 3.77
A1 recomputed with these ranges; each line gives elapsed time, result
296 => 4.104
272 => 3.564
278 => 3.486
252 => 3.689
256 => 3.612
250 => 4.103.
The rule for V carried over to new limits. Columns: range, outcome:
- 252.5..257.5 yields 3.51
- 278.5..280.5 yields 3.74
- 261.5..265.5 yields 3.89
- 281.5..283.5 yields 3.67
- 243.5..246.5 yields 3.77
